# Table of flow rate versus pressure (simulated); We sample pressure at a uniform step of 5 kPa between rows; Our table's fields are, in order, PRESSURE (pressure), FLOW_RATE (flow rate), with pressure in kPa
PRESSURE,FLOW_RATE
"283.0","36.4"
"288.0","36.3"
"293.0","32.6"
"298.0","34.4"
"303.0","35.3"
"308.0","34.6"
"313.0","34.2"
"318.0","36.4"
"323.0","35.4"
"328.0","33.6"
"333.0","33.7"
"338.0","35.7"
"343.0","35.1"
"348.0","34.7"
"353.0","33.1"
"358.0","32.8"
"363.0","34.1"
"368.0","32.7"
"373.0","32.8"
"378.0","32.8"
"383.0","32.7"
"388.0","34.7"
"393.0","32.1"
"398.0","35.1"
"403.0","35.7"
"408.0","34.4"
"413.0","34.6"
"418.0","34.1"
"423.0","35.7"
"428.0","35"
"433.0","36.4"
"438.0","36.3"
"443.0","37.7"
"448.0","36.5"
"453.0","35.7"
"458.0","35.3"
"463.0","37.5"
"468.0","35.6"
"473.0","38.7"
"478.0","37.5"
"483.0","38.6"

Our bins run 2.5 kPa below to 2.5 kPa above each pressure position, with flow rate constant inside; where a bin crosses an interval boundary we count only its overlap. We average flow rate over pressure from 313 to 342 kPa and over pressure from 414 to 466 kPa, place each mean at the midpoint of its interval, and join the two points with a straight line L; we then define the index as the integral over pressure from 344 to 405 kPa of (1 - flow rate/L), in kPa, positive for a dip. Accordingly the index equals 3.0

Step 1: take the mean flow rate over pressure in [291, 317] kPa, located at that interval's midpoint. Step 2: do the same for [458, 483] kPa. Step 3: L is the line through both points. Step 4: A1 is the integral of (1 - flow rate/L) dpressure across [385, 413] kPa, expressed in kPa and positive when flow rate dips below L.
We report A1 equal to 1.3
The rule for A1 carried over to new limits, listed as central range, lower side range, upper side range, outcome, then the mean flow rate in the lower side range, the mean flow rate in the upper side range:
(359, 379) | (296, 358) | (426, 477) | 1.22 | 34.6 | 36.5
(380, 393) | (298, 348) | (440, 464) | 0.84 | 34.9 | 36.5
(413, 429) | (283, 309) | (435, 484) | 0.67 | 34.8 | 36.9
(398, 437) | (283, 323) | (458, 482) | 1.41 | 35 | 37.2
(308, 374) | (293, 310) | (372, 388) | -0.91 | 34.5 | 33.1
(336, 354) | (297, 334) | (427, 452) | 0.20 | 34.8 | 36.4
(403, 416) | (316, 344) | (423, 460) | 0.39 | 35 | 36.1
